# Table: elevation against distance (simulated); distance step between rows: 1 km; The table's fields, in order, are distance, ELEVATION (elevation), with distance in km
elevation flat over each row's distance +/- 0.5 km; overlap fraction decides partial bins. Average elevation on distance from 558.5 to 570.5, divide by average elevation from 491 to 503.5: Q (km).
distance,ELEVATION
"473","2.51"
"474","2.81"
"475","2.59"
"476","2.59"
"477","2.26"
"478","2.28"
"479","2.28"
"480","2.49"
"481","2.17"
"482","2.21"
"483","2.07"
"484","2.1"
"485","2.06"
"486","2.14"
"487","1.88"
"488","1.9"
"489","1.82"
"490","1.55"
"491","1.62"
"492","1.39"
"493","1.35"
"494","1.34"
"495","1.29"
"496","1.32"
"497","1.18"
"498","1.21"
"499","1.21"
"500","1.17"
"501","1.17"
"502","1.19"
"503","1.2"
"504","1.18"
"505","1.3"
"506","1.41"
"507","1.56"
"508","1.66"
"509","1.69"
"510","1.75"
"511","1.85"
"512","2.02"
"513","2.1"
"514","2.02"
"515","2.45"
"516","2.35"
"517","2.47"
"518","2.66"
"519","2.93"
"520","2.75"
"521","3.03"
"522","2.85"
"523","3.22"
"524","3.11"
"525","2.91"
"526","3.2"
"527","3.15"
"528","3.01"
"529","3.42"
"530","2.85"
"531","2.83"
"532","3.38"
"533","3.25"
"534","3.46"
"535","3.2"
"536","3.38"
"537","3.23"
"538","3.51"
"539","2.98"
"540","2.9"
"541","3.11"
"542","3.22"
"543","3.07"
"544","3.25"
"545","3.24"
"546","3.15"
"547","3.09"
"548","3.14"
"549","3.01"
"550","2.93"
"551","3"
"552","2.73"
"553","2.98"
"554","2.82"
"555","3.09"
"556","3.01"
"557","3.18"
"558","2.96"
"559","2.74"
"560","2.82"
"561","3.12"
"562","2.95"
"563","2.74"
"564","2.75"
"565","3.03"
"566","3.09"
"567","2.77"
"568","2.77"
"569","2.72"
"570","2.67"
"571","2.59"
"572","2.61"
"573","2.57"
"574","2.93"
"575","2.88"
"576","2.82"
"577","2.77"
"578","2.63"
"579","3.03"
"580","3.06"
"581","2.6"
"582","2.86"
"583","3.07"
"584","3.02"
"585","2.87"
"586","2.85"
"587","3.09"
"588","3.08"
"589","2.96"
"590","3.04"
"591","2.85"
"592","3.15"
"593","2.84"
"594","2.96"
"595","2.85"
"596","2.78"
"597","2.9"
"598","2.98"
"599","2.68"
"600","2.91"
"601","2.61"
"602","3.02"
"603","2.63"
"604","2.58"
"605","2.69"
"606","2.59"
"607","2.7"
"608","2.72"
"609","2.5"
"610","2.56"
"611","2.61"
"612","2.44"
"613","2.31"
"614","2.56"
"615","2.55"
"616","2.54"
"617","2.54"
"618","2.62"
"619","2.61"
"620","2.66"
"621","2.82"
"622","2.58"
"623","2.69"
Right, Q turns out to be 2.25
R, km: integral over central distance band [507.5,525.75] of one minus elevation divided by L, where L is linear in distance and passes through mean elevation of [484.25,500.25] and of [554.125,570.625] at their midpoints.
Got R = -3.7 km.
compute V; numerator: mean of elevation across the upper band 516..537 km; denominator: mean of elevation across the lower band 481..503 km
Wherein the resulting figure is 1.9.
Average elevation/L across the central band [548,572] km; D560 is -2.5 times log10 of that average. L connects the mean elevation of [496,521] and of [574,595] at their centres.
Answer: -0.14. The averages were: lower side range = 1.79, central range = 2.89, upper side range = 2.92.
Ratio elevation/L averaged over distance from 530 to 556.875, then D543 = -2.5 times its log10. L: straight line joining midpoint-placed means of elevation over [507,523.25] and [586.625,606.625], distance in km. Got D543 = -0.23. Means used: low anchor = 2.32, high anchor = 2.86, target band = 3.11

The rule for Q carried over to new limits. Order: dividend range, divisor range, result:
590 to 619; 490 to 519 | 1.66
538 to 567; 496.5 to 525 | 1.53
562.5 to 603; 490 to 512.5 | 2.02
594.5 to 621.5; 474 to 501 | 1.45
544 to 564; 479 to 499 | 1.71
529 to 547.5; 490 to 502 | 2.44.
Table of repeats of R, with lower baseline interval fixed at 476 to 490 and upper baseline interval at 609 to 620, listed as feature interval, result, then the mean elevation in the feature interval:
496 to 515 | 5.92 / 1.51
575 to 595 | -3.89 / 2.92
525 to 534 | -3.45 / 3.14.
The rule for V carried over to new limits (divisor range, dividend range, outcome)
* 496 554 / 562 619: 1.09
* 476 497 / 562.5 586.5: 1.50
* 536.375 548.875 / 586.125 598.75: 0.93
